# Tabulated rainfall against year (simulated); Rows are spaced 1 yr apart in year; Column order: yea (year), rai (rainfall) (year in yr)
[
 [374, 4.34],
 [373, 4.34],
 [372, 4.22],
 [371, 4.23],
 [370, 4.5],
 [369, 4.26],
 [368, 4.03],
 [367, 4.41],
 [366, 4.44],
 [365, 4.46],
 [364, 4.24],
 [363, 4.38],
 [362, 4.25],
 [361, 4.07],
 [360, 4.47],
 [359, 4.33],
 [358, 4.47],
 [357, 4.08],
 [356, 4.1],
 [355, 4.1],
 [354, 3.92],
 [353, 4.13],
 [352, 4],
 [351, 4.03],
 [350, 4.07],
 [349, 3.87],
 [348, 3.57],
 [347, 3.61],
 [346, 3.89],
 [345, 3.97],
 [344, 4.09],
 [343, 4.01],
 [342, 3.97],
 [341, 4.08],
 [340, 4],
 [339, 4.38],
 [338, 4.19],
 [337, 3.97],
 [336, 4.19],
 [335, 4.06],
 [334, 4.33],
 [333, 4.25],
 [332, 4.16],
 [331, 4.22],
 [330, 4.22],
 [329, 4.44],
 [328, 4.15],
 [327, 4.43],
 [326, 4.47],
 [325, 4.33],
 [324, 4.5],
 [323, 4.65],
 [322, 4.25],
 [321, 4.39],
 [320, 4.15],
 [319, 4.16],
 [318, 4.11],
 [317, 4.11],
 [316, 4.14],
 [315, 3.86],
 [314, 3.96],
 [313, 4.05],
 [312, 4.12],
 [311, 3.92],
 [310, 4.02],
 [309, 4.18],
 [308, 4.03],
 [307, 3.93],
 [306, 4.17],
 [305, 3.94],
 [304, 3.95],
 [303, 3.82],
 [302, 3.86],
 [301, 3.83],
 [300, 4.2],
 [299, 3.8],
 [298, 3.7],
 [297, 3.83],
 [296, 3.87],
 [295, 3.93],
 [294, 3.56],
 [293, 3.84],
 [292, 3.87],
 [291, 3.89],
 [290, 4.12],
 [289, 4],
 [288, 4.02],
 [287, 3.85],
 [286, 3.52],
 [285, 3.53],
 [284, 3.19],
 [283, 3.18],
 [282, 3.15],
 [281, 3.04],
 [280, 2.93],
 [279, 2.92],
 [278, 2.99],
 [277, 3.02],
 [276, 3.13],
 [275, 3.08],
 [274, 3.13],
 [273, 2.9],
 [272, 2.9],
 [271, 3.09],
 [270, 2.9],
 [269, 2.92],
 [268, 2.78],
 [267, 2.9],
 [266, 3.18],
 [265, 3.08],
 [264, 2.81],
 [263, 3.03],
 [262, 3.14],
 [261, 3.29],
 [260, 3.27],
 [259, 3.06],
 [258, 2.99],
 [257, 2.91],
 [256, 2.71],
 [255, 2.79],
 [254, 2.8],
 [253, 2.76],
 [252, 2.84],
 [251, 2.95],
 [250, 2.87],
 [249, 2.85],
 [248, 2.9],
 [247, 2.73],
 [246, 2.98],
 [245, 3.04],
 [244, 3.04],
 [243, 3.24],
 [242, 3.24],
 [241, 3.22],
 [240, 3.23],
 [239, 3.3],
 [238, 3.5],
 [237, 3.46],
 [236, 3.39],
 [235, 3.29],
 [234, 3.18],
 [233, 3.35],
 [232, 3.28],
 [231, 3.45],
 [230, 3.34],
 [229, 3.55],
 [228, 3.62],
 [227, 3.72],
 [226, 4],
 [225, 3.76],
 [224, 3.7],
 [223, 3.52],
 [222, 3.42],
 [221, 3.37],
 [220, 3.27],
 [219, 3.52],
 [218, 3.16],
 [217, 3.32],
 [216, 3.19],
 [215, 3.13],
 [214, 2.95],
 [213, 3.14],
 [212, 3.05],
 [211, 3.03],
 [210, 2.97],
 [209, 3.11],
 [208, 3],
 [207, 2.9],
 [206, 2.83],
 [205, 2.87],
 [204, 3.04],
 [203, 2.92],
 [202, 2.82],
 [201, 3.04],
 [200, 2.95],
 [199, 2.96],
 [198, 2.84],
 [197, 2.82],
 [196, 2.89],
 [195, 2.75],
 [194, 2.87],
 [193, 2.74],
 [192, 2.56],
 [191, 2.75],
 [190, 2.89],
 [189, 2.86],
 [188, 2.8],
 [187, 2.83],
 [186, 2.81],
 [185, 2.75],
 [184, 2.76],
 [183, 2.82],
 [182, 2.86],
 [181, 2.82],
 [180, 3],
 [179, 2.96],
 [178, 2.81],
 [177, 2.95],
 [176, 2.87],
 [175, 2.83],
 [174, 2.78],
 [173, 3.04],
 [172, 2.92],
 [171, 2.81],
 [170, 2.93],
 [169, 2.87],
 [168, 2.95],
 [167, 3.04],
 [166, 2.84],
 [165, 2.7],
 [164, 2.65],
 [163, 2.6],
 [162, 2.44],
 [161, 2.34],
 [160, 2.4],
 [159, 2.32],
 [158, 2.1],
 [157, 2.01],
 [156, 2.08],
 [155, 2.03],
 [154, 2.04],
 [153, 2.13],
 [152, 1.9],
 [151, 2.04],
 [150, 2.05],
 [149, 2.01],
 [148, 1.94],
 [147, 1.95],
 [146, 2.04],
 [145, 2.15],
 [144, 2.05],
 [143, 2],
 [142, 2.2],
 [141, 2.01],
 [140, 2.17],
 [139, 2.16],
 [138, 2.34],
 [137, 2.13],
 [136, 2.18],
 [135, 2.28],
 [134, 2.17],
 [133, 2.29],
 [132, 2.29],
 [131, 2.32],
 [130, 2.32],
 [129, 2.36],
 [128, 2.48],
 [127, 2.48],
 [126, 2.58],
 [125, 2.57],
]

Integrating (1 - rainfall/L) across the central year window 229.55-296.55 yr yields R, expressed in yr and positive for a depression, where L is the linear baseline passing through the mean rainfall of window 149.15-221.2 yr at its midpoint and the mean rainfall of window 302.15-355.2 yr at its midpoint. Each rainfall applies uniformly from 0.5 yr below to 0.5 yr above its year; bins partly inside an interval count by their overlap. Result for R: 5.6 yr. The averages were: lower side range 2.78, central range 3.2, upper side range 4.1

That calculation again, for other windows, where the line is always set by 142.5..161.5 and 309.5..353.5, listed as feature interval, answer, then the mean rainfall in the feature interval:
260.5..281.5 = 2.6 yr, 3.01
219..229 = -2.4 yr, 3.59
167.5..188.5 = -4.3 yr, 2.87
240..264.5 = 1.8 yr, 2.98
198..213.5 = -1.6 yr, 2.97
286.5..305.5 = -0.9 yr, 3.89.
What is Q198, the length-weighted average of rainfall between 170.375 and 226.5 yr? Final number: 3.01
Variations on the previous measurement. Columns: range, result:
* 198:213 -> 2.97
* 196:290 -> 3.15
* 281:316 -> 3.84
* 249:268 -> 2.96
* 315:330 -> 4.29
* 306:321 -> 4.07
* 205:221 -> 3.11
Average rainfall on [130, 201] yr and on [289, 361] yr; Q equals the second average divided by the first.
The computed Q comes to 1.61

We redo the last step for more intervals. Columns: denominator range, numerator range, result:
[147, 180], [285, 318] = 1.57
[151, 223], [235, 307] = 1.17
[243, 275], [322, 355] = 1.40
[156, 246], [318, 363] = 1.38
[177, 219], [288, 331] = 1.39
